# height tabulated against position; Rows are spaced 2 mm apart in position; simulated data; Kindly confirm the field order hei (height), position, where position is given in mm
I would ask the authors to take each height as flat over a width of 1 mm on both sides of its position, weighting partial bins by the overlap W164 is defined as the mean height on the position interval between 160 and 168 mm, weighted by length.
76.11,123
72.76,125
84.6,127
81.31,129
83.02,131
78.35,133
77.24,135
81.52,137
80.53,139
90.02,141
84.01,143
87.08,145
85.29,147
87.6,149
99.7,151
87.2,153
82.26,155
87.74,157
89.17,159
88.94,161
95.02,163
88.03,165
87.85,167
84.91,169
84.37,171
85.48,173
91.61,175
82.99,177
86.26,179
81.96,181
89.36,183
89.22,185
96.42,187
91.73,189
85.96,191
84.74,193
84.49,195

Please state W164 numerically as 90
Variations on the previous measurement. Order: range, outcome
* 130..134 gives 80.7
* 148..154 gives 91.5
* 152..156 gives 84.7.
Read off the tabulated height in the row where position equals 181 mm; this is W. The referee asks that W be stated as 81.96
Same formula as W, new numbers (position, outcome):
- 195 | 84.49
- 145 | 87.08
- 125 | 72.76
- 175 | 91.61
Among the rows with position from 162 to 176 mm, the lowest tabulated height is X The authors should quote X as 84.37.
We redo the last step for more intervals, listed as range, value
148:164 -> 82.26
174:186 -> 81.96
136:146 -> 80.53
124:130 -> 72.76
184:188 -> 89.22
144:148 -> 85.29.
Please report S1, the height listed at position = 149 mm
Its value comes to 87.6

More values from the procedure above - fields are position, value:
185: 89.22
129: 81.31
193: 84.74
